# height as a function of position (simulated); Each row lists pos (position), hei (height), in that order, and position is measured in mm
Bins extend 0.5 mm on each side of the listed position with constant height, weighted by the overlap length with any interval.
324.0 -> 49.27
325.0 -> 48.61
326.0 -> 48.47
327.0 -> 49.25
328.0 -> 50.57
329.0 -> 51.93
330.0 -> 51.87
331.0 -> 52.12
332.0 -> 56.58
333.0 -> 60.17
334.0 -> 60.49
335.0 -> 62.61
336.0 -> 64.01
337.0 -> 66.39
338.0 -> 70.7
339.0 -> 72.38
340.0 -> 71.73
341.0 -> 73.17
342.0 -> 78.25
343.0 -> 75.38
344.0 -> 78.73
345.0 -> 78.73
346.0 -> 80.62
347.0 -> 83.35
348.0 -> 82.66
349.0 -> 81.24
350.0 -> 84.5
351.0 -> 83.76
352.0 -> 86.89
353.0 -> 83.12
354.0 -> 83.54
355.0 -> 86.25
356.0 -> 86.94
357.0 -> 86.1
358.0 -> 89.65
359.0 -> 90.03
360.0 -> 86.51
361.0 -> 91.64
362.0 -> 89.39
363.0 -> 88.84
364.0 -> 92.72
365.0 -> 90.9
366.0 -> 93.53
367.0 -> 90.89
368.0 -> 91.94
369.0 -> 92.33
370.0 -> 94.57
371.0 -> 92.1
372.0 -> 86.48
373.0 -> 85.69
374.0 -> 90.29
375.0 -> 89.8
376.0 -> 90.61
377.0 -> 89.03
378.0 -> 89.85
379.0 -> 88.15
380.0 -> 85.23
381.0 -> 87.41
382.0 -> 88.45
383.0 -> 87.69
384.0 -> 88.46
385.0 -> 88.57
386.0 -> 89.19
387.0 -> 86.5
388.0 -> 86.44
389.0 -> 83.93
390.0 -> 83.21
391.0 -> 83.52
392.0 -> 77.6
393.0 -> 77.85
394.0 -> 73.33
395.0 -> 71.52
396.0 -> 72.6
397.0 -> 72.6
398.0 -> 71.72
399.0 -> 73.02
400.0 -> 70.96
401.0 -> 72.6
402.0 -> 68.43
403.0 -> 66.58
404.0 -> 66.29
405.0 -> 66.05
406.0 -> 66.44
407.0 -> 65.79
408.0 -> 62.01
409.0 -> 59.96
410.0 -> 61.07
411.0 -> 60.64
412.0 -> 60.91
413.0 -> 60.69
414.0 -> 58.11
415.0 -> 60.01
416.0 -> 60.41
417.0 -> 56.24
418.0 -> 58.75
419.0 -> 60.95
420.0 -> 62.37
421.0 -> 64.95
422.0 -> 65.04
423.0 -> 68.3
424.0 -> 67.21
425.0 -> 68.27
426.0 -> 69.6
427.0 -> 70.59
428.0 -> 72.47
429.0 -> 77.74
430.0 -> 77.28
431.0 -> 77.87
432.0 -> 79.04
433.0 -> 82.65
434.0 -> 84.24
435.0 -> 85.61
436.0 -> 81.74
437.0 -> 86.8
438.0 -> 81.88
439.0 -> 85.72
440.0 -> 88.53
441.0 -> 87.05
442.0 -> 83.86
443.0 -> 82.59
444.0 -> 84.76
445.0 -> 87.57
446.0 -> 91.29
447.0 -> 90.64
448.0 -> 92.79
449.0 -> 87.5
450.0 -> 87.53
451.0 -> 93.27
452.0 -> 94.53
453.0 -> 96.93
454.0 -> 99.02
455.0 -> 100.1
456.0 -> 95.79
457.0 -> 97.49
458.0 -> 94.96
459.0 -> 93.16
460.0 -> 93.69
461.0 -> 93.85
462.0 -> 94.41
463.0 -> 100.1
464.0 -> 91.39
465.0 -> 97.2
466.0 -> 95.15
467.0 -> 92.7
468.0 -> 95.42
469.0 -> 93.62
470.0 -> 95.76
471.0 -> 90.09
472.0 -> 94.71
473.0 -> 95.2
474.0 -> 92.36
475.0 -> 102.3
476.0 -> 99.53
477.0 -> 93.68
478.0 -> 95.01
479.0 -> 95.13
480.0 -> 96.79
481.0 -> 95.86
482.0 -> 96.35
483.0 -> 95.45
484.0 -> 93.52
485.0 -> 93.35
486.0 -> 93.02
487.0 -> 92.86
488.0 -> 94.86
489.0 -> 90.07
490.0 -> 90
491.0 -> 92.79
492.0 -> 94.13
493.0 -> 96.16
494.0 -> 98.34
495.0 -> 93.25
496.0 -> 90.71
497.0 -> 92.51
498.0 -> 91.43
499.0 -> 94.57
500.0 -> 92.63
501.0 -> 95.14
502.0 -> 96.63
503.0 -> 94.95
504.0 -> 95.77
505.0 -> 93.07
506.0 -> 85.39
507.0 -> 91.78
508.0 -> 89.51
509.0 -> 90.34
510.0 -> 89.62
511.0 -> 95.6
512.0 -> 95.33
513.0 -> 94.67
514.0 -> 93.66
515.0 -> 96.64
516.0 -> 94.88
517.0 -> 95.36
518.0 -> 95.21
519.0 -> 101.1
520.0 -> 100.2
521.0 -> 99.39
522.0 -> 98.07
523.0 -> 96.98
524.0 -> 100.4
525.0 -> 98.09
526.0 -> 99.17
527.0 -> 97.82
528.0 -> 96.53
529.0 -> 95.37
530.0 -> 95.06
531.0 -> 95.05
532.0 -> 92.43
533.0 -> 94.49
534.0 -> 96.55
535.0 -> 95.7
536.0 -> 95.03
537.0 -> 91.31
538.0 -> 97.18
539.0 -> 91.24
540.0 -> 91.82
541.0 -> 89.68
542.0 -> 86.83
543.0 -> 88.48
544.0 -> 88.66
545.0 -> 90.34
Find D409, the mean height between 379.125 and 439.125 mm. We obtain 73.4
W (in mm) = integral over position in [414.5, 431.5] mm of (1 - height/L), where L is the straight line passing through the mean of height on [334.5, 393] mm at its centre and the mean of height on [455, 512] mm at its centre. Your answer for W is 4.3 mm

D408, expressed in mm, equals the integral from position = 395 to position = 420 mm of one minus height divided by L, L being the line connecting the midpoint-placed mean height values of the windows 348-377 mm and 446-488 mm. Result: 7.2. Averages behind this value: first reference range 88.5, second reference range 94.6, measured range 64.8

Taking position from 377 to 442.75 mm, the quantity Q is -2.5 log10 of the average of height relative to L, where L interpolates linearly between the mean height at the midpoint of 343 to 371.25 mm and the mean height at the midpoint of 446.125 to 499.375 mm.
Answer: 0.21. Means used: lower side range 86.9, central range 74.6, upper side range 94.3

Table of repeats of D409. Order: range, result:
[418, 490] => 87.7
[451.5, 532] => 95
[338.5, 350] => 78.1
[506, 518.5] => 93.2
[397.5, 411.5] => 66.5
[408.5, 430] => 64.3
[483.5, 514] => 93.1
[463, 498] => 94.4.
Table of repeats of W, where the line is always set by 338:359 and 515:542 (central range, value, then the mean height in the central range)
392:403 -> 1.7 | 72.4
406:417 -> 3.2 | 61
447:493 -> -1.7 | 94.5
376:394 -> -0.3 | 85.7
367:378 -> -0.9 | 90.3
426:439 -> 1.2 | 79.7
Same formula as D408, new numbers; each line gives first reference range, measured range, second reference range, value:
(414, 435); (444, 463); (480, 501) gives -3.20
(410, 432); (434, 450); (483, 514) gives -2.90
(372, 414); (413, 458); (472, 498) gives 3.03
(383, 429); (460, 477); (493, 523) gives -2.01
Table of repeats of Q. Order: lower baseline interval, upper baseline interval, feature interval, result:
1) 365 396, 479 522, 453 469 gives -0.05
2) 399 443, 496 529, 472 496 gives -0.09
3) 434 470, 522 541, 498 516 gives 0.01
